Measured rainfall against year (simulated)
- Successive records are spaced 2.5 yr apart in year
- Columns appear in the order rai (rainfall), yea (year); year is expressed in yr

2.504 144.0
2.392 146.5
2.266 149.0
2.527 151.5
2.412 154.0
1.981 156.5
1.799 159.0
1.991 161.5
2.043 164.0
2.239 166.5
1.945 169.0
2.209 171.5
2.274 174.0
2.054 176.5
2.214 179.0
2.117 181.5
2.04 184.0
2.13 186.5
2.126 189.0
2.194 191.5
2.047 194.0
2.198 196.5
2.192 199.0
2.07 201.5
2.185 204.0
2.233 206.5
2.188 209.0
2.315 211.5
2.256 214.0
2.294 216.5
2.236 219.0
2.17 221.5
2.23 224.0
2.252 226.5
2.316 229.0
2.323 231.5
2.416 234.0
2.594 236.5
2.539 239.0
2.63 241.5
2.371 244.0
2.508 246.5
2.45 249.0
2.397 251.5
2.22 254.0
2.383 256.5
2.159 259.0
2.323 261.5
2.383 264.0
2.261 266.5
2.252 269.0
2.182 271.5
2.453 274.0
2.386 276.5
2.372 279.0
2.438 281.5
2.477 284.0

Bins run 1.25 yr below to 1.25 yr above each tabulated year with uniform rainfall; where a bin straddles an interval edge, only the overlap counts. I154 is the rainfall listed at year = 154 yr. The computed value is 2.412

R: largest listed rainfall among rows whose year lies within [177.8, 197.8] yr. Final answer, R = 2.214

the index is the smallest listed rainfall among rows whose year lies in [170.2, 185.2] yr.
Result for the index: 2.04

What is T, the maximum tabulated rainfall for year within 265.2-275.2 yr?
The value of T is 2.453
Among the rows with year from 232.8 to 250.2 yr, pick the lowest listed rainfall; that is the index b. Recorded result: 2.371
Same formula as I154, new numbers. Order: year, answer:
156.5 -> 1.981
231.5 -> 2.323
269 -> 2.252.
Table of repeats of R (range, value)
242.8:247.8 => 2.508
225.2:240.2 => 2.594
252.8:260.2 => 2.383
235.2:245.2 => 2.63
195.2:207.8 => 2.233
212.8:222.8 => 2.294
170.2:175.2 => 2.274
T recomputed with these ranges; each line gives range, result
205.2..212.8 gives 2.315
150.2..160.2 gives 2.527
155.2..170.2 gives 2.239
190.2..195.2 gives 2.194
